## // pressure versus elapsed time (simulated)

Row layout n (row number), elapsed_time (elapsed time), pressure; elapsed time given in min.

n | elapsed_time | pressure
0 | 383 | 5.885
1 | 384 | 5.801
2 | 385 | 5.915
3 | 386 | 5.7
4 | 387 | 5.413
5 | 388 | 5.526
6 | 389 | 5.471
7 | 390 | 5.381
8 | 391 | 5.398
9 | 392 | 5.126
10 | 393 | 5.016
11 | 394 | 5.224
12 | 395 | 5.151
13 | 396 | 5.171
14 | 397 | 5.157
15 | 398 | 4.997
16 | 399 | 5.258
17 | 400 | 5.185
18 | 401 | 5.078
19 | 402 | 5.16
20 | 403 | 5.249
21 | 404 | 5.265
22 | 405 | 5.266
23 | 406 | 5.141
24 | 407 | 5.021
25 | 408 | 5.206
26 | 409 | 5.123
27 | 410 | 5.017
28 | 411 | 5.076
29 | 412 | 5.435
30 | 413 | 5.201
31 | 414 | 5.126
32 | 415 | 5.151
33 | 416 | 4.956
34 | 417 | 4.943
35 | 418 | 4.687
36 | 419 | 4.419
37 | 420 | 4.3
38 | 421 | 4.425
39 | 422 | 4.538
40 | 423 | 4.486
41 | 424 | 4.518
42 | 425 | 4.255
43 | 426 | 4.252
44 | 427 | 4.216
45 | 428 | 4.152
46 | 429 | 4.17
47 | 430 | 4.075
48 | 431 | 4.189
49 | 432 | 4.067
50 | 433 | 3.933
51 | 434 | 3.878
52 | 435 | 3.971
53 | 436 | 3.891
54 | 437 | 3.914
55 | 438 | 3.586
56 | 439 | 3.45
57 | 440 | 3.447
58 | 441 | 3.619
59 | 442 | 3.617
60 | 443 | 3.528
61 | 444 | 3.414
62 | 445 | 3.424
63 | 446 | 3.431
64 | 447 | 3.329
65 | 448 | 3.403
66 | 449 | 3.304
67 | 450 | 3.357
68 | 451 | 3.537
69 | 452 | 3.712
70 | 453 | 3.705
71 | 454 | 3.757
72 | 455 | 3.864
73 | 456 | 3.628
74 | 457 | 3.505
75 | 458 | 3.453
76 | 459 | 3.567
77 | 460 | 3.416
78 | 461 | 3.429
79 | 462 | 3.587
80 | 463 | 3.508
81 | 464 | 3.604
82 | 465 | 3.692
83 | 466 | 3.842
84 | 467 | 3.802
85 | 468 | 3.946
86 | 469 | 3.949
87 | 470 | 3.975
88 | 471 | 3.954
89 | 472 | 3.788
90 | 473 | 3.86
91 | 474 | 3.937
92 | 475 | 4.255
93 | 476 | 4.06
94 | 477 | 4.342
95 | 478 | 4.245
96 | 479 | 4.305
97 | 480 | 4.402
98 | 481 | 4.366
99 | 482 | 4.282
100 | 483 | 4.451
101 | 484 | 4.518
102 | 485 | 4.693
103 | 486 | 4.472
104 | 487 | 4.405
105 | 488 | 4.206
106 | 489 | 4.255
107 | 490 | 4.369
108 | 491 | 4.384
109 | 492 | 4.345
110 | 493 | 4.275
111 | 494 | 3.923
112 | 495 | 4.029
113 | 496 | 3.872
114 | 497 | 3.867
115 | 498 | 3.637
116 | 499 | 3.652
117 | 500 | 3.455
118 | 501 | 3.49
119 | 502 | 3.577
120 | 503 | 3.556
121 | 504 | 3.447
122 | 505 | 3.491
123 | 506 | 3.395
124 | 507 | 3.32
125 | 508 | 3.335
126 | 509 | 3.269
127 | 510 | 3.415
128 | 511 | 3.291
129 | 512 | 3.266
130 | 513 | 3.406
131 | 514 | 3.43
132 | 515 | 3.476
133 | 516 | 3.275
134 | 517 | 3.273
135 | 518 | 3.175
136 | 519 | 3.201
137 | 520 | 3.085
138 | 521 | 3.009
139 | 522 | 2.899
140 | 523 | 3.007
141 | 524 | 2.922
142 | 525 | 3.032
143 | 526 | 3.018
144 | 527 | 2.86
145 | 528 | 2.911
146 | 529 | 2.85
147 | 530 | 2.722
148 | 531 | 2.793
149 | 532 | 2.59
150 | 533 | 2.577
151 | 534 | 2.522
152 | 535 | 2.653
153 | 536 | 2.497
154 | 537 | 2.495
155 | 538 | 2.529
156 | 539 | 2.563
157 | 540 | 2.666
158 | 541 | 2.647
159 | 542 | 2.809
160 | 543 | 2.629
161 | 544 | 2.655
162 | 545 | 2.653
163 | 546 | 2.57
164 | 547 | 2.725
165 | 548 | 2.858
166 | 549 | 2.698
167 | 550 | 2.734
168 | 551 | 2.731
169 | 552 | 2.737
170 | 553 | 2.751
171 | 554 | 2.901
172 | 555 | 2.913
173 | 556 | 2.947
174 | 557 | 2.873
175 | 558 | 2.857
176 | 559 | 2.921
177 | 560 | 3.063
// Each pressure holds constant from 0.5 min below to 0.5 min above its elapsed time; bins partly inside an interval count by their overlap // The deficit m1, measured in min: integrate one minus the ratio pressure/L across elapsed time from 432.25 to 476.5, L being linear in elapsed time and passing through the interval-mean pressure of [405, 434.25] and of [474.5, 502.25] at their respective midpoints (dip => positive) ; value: 7.1 min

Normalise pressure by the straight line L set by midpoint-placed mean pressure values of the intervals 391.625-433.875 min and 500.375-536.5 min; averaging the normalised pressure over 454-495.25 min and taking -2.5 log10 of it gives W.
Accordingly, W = -0.06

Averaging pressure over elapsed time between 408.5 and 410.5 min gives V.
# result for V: 5.07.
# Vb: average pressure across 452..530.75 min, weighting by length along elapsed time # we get 3.68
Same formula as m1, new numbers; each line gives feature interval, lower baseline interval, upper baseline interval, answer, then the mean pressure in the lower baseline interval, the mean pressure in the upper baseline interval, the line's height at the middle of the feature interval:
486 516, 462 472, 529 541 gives -4.8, 3.8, 2.61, 3.2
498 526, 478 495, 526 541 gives 1.0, 4.34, 2.67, 3.43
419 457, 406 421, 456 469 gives 4.0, 4.96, 3.63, 4.29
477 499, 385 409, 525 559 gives -3.4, 5.25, 2.73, 3.67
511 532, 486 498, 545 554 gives 2.2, 4.17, 2.73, 3.43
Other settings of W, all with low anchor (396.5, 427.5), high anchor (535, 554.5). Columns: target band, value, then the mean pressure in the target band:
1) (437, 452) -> 0.244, 3.48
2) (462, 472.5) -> 0.050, 3.8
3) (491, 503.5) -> -0.105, 3.83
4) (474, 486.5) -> -0.159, 4.35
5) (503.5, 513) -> -0.024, 3.36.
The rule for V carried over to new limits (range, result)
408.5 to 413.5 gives 5.17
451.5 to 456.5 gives 3.73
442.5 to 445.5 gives 3.46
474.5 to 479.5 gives 4.24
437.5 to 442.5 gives 3.54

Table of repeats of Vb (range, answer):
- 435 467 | 3.58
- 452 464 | 3.59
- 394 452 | 4.41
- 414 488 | 3.98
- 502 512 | 3.39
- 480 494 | 4.37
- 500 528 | 3.25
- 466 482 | 4.08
